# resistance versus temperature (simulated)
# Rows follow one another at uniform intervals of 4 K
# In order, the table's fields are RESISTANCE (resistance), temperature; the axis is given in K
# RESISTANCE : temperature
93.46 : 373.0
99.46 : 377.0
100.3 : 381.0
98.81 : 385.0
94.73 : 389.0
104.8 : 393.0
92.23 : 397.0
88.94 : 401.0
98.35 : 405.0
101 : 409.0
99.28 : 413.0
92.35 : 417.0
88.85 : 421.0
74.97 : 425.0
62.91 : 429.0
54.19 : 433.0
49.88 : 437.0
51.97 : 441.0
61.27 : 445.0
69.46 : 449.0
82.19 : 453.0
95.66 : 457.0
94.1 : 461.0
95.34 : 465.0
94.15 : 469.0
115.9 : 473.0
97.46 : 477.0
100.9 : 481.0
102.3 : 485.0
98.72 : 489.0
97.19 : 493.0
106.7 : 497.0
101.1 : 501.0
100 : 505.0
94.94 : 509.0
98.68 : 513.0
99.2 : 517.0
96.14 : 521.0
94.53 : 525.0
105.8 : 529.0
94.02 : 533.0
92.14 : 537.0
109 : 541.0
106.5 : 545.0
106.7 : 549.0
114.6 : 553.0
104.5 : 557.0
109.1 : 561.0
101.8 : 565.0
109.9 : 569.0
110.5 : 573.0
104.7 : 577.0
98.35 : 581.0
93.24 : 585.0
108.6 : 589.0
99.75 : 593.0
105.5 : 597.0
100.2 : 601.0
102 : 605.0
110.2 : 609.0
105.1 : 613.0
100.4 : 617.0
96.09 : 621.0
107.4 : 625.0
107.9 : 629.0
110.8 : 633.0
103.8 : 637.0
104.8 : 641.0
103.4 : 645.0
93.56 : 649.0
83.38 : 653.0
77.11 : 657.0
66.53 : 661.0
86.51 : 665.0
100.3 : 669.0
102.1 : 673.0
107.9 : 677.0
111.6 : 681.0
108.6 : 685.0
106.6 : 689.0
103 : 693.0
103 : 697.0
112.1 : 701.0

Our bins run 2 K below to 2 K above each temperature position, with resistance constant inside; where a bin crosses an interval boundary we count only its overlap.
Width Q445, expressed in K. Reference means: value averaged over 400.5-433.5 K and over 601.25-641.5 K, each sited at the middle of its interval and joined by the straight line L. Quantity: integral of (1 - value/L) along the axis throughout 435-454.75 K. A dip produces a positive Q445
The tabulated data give 5.7 K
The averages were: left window 85.7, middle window 62.7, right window 105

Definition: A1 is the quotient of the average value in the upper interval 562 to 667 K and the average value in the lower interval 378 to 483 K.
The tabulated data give 1.1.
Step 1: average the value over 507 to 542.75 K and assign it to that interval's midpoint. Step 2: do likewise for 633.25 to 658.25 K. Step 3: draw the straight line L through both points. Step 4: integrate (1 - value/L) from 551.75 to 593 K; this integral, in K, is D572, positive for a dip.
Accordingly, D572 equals -3.3 K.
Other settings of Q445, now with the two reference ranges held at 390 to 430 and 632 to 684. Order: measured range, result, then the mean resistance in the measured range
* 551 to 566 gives -2.2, 108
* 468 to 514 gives -4.0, 101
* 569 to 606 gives -3.2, 103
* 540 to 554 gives -2.2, 109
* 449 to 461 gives 0.7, 86.5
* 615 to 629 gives -1.0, 102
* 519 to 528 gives -0.3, 96.5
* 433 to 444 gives 4.7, 52.5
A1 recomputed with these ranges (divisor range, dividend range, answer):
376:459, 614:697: 1.19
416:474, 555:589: 1.34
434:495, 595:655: 1.18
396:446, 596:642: 1.34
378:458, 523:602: 1.24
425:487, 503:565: 1.25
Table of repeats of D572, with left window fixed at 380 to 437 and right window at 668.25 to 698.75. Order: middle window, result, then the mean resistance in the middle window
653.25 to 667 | 3.50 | 77.6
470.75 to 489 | -2.17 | 103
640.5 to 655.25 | 1.17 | 95.1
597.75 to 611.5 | -0.52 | 104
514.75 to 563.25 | -3.20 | 103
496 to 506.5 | -0.95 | 102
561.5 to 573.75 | -1.14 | 107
